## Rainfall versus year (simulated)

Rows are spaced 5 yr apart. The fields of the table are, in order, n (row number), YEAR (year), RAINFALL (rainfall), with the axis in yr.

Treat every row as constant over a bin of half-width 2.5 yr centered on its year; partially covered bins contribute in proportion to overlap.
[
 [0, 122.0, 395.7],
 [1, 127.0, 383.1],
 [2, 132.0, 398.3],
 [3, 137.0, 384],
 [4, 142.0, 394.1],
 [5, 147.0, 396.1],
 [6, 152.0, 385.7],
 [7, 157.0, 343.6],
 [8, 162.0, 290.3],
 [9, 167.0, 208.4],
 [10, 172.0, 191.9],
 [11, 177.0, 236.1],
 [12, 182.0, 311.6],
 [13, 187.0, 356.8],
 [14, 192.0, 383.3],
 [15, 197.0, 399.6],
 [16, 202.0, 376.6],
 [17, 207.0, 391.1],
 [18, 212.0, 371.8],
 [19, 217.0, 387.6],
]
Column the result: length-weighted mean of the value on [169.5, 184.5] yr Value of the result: 247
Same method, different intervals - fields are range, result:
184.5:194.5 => 370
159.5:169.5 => 249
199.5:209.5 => 384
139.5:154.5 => 392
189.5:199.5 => 391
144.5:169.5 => 325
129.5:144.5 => 392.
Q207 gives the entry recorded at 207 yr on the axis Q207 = 391.1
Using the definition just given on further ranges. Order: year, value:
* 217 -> 387.6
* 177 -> 236.1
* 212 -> 371.8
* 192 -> 383.3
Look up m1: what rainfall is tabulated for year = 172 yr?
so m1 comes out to 191.9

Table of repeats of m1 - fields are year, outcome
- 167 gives 208.4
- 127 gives 383.1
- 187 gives 356.8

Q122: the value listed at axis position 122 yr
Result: 395.7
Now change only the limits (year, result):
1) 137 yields 384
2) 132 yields 398.3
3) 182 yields 311.6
